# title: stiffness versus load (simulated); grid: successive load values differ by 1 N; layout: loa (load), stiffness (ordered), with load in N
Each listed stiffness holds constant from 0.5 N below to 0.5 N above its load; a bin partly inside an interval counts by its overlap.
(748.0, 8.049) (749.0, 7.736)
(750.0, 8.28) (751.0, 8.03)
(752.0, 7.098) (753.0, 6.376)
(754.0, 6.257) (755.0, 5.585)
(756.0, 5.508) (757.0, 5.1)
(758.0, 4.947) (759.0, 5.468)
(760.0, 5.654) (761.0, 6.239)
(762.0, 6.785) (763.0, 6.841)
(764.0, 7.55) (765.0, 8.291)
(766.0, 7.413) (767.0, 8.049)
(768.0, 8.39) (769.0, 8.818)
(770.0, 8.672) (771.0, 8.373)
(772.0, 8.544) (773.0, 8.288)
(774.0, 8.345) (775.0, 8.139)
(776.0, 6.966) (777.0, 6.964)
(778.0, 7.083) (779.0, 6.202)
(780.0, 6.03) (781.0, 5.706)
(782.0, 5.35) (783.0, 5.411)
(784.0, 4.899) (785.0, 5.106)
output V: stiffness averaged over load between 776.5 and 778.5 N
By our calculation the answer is 7.02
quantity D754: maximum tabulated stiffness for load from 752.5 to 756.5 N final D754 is 6.376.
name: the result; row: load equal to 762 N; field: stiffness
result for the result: 6.785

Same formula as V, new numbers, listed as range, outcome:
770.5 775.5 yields 8.34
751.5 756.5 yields 6.16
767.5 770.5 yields 8.63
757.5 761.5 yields 5.58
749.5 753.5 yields 7.45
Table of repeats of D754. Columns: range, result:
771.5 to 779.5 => 8.544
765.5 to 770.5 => 8.818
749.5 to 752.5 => 8.28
